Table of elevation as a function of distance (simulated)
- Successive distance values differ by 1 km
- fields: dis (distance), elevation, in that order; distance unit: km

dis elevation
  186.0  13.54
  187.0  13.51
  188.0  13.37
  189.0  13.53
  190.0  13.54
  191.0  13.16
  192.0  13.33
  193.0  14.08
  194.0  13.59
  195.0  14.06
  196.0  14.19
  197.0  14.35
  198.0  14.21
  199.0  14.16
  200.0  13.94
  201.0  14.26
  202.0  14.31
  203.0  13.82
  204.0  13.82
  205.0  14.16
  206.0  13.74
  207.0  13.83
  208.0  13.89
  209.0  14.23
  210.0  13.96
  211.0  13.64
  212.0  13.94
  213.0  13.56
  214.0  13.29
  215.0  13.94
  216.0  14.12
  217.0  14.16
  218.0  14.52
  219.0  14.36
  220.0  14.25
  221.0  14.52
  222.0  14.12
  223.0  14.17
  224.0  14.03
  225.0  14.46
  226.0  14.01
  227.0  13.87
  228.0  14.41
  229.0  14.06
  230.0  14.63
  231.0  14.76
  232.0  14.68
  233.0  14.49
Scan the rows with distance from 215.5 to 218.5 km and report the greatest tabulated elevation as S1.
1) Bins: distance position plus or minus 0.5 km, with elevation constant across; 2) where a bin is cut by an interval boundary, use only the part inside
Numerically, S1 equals 14.52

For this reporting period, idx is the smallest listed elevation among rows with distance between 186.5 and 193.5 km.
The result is 13.16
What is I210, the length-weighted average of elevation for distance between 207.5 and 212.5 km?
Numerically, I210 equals 13.9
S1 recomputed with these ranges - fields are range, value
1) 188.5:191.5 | 13.54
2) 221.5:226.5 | 14.46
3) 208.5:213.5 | 14.23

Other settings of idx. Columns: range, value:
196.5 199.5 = 14.16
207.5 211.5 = 13.64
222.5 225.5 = 14.03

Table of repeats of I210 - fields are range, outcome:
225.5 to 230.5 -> 14.2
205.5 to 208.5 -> 13.8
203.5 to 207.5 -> 13.9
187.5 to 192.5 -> 13.4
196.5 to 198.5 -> 14.3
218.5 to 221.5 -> 14.4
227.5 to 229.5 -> 14.2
